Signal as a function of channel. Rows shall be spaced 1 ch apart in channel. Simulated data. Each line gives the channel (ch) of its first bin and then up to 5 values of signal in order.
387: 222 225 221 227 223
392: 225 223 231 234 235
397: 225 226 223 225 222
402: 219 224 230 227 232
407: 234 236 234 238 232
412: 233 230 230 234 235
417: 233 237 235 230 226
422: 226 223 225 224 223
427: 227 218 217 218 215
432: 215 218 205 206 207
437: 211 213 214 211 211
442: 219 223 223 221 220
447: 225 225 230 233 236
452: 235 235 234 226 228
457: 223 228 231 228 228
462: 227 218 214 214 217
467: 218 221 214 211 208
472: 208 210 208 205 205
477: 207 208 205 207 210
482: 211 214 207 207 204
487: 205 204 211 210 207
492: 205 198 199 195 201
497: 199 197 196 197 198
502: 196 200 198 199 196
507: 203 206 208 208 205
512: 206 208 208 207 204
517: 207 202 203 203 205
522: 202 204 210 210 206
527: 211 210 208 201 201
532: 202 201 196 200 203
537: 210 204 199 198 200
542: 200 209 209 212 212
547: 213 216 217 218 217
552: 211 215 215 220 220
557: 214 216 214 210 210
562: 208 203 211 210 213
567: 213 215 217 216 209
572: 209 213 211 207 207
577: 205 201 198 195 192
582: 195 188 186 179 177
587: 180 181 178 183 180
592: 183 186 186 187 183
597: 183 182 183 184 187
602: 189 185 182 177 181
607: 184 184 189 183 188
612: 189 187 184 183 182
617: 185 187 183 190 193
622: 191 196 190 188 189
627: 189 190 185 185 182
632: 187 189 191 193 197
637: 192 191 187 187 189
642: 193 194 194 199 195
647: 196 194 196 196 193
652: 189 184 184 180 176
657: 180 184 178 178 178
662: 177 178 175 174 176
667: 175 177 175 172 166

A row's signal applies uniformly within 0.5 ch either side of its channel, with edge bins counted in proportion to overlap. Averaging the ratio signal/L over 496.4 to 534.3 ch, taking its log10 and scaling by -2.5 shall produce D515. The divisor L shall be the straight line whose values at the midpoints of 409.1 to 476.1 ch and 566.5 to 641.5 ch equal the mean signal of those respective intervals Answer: 0.02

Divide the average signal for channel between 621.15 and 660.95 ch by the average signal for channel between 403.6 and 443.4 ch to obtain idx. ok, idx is 0.84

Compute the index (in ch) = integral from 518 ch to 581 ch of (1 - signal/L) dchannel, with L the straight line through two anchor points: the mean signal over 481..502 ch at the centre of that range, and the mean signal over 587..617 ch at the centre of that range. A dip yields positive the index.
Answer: -4.9 ch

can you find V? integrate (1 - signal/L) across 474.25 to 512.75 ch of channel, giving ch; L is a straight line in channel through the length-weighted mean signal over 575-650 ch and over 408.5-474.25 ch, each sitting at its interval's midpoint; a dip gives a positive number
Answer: 1.6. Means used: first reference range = 223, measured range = 204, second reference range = 188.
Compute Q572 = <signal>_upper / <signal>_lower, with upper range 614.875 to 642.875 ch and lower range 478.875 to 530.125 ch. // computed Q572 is 0.9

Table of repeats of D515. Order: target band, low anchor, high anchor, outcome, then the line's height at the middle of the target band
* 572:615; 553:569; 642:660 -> 0.09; 204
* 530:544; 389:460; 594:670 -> 0.01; 204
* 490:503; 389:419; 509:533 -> 0.06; 211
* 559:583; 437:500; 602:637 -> -0.06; 196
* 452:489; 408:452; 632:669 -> 0.01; 217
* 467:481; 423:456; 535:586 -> 0.04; 217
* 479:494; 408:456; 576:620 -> 0.03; 212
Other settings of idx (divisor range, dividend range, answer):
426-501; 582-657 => 0.87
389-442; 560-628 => 0.86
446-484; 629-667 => 0.85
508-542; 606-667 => 0.91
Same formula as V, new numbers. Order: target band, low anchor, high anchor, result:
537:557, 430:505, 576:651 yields -1.1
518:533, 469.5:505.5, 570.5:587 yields -0.3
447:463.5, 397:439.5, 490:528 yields -1.0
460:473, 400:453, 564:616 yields 0.0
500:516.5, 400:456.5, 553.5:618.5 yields 0.5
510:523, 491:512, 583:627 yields -0.4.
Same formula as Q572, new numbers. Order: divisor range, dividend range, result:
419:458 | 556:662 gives 0.87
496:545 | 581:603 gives 0.91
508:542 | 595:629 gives 0.91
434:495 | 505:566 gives 0.96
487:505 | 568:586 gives 1.00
